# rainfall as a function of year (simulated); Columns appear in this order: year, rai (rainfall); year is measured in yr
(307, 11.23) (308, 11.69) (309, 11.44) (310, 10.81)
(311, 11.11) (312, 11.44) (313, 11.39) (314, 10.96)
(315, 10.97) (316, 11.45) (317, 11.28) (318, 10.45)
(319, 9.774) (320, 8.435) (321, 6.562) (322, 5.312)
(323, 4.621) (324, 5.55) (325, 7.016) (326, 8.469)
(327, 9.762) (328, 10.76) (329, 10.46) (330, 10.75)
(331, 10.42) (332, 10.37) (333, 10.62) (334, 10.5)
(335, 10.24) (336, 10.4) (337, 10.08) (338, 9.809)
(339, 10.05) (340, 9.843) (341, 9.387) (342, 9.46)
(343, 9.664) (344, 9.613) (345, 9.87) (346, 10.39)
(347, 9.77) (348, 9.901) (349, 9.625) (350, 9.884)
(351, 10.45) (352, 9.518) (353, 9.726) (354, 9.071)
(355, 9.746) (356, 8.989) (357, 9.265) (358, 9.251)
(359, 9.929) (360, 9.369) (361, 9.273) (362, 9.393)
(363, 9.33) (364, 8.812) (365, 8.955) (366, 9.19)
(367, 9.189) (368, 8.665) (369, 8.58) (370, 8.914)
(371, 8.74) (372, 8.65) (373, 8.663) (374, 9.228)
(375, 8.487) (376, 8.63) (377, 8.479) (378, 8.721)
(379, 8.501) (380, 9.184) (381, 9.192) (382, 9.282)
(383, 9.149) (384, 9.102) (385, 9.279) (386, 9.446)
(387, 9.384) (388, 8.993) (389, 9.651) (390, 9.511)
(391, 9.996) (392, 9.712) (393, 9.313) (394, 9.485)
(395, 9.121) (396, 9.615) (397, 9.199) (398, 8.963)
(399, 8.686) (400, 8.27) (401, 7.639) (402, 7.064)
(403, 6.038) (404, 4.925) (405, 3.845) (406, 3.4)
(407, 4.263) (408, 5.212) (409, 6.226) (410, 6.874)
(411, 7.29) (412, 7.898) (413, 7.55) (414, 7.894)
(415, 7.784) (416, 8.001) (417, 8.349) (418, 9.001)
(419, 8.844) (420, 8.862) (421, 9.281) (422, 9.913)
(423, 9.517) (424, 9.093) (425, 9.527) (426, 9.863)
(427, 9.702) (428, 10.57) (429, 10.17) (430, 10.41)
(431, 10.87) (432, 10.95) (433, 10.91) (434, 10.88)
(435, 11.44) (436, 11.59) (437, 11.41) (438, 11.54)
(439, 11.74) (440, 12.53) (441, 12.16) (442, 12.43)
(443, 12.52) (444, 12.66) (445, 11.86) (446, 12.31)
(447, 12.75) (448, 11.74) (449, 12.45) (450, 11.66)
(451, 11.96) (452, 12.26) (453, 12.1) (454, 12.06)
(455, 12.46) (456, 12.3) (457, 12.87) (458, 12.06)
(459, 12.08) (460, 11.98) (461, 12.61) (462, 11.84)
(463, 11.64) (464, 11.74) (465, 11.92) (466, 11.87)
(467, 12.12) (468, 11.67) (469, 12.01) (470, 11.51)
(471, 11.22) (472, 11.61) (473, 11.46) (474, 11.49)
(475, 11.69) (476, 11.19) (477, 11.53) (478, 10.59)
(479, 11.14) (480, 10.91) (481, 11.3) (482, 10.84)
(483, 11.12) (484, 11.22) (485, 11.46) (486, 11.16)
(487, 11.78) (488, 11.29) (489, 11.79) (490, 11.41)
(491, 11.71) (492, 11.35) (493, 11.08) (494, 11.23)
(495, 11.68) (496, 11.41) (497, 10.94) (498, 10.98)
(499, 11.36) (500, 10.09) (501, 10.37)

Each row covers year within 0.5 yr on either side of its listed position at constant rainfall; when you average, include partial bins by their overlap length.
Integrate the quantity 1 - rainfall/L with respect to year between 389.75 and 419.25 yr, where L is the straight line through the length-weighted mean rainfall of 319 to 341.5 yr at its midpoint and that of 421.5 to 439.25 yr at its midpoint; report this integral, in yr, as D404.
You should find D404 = 7.3 yr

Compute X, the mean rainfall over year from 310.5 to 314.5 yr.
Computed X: 11.2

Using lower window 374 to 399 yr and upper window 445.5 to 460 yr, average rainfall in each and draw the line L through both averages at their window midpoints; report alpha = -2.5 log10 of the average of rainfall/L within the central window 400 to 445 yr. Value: 0.20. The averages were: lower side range 9.17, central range 9.08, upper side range 12.2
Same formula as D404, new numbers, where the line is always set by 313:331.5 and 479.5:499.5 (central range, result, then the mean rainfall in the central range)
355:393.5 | 2.6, 9.12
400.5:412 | 5.0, 5.8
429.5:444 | -1.3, 11.6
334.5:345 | -0.6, 9.86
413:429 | 2.1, 9.07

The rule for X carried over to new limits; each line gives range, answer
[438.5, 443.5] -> 12.3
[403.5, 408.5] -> 4.33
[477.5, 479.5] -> 10.9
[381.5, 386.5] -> 9.25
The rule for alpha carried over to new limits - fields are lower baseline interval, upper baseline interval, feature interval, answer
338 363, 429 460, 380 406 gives 0.241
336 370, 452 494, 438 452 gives -0.097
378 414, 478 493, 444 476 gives -0.159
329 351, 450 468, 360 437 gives 0.251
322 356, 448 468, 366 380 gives 0.169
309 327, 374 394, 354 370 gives 0.001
